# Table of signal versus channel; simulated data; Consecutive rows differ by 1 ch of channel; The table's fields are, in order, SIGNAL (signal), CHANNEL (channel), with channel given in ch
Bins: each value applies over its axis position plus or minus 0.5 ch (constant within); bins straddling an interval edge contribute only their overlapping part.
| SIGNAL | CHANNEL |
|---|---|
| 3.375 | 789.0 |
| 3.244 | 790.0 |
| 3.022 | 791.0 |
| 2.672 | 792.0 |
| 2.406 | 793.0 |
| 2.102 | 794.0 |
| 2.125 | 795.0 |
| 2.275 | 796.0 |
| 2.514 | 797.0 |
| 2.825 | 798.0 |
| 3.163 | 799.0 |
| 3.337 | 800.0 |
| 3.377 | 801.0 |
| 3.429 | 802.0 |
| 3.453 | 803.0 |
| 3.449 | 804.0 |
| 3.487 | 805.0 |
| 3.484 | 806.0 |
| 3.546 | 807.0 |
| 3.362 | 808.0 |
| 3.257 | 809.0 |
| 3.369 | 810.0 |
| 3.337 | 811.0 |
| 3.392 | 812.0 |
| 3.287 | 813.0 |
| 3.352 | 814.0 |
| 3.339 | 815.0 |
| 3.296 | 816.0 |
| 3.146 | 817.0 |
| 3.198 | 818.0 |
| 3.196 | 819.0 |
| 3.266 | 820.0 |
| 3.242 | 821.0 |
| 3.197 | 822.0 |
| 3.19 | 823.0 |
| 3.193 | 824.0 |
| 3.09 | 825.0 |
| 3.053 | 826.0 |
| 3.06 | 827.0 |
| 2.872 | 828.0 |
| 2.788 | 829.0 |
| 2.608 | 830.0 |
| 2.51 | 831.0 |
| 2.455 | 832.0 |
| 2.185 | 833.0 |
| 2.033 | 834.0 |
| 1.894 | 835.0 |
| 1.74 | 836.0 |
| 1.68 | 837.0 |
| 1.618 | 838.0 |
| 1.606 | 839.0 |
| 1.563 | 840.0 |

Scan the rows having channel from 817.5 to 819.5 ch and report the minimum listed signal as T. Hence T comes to 3.196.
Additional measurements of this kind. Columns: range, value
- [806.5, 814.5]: 3.257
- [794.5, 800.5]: 2.125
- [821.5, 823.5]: 3.19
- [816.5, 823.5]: 3.146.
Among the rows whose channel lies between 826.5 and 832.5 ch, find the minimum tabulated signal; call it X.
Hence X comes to 2.455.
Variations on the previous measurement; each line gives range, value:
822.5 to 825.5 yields 3.09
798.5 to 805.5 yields 3.163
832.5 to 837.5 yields 1.68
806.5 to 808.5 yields 3.362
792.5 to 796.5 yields 2.102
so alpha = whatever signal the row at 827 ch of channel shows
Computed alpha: 3.06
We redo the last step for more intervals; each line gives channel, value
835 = 1.894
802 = 3.429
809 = 3.257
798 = 2.825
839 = 1.606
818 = 3.198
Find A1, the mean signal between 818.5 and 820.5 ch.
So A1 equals 3.23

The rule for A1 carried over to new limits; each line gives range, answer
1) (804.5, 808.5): 3.47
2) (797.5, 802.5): 3.23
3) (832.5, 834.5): 2.11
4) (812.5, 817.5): 3.28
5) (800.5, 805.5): 3.44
